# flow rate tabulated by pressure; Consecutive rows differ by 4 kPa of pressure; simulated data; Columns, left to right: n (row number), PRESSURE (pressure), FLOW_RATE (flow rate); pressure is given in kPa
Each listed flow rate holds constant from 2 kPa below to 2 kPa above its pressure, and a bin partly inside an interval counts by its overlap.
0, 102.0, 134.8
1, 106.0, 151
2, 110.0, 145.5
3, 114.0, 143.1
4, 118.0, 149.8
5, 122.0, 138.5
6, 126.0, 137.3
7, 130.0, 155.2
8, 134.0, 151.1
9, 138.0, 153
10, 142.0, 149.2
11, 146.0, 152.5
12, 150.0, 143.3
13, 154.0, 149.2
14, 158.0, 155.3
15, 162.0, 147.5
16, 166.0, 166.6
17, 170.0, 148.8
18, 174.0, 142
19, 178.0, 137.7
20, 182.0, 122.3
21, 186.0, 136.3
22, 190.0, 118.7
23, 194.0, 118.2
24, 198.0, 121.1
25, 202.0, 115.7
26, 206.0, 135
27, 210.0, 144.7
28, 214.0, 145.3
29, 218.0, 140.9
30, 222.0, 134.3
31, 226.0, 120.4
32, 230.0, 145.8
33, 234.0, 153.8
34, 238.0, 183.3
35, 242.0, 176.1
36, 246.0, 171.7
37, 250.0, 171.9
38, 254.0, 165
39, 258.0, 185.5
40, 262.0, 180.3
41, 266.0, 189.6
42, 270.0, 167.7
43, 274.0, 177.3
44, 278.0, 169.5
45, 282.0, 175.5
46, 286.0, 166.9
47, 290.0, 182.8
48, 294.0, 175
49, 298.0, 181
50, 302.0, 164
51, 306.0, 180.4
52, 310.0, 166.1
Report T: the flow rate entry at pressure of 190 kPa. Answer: 118.7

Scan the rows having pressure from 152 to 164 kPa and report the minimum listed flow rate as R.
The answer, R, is 147.5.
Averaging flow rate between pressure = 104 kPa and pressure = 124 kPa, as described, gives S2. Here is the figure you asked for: 146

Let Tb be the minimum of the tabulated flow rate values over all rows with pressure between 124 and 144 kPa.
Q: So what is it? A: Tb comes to 137.3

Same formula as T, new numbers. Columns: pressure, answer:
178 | 137.7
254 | 165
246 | 171.7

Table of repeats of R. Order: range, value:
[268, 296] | 166.9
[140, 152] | 143.3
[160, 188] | 122.3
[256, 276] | 167.7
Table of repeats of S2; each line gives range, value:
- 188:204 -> 118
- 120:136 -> 146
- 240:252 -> 173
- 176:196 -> 127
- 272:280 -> 173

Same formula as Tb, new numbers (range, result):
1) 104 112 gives 145.5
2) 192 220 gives 115.7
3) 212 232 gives 120.4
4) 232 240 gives 153.8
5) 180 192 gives 118.7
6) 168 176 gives 142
